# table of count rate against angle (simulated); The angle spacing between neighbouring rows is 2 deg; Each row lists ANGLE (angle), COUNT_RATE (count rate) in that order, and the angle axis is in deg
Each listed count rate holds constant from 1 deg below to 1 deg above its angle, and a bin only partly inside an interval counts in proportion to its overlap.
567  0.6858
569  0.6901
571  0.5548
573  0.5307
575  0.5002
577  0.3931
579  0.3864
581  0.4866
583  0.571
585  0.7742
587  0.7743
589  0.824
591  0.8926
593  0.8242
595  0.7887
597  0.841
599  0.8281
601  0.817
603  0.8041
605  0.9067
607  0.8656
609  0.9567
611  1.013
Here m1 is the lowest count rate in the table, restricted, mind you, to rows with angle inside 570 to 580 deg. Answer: 0.3864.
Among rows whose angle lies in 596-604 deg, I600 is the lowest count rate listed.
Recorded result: 0.8041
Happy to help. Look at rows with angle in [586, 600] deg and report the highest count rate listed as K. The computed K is 0.8926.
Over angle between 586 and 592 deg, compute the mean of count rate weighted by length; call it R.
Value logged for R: 0.83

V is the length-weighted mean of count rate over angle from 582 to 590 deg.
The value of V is 0.736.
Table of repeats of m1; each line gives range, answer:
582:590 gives 0.571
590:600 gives 0.7887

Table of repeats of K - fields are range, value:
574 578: 0.5002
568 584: 0.6901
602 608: 0.9067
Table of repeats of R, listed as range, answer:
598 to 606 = 0.839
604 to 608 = 0.886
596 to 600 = 0.835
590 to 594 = 0.858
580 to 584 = 0.529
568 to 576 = 0.569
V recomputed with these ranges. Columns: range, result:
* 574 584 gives 0.467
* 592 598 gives 0.818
